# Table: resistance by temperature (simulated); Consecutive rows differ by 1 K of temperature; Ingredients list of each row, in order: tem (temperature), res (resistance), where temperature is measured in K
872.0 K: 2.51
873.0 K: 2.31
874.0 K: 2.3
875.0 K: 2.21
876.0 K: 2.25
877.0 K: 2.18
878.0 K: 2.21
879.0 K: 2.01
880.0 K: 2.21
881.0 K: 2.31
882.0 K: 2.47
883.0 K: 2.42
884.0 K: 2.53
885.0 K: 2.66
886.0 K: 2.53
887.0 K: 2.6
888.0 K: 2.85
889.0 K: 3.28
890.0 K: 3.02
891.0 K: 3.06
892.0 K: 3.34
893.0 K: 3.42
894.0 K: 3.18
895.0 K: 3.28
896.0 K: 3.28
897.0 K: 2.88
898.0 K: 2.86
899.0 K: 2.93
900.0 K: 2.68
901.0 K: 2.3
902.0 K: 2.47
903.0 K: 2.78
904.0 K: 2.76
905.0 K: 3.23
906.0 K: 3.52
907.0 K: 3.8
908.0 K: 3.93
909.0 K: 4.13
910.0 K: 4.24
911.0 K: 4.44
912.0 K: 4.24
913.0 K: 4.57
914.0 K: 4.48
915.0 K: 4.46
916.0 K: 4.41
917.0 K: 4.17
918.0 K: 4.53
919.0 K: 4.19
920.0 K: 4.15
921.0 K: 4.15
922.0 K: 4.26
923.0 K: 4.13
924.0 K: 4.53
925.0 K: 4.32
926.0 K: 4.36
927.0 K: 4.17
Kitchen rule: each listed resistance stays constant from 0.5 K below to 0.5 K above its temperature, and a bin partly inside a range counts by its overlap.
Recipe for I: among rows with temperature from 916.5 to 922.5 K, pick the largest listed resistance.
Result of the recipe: 4.53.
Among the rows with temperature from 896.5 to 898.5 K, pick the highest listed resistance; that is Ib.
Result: 2.88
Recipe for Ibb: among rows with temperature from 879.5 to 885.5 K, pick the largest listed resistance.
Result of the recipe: 2.66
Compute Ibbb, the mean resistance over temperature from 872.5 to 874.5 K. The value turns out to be 2.3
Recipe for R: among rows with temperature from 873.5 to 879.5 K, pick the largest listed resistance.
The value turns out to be 2.3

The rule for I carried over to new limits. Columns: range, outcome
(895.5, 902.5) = 3.28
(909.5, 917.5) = 4.57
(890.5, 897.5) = 3.42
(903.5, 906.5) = 3.52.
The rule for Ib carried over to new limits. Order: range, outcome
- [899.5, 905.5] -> 3.23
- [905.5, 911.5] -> 4.44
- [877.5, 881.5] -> 2.31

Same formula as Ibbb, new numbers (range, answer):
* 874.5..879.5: 2.17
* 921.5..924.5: 4.31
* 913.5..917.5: 4.38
